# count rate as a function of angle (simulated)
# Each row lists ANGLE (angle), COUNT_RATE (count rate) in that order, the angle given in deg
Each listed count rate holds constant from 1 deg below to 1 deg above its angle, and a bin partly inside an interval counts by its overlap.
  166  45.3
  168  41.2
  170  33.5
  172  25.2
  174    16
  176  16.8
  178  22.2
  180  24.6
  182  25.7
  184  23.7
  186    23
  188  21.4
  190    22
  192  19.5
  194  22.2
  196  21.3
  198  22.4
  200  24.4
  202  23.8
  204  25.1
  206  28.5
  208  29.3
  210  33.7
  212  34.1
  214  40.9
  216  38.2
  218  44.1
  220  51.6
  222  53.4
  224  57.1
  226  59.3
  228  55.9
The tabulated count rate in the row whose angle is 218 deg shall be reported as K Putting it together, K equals 44.1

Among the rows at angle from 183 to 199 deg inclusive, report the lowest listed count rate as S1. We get 19.5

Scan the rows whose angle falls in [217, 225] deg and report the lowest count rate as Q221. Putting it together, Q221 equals 44.1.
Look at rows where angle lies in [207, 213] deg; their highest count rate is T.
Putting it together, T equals 34.1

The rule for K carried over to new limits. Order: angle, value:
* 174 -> 16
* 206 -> 28.5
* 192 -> 19.5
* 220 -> 51.6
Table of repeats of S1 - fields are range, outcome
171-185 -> 16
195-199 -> 21.3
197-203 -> 22.4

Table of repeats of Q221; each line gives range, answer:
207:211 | 29.3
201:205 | 23.8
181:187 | 23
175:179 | 16.8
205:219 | 28.5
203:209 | 25.1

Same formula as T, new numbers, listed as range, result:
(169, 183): 33.5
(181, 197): 25.7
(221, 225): 57.1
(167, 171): 41.2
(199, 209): 29.3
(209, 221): 51.6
